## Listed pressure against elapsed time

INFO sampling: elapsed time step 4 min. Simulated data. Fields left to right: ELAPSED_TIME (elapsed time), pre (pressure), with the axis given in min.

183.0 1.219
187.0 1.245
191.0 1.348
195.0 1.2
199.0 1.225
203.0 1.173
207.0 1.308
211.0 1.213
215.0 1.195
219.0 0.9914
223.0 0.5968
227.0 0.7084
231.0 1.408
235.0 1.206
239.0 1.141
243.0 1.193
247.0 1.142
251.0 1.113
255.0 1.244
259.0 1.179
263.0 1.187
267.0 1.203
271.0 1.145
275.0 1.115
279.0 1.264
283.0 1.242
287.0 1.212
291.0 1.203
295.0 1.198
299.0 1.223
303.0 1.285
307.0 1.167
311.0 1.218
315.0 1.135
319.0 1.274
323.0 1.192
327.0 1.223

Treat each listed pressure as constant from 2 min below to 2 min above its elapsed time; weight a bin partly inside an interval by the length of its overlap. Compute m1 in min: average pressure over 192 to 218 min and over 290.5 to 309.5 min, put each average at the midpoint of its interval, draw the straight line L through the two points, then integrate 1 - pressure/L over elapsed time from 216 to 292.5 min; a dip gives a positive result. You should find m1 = 5.3 min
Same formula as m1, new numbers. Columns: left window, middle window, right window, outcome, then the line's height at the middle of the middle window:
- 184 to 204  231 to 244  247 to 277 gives -0.22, 1.19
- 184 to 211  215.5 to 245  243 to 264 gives 3.91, 1.2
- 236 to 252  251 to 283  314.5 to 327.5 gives -0.51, 1.17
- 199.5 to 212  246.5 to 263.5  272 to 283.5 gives 0.47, 1.21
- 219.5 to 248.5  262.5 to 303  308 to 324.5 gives -2.22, 1.14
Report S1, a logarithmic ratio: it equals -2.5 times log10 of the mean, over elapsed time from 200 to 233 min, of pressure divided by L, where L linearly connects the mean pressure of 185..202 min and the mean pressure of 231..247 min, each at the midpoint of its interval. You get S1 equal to 0.14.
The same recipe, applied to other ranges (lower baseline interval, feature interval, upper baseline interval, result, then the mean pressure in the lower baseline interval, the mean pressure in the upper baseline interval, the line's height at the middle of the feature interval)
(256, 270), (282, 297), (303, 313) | -0.01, 1.19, 1.21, 1.2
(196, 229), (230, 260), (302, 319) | -0.09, 1.06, 1.2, 1.11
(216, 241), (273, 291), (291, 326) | -0.06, 1.02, 1.21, 1.15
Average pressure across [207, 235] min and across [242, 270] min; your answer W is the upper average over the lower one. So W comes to 1.1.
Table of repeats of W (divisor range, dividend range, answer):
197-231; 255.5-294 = 1.12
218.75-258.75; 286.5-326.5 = 1.12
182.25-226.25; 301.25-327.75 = 1.06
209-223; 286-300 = 1.14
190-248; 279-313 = 1.08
